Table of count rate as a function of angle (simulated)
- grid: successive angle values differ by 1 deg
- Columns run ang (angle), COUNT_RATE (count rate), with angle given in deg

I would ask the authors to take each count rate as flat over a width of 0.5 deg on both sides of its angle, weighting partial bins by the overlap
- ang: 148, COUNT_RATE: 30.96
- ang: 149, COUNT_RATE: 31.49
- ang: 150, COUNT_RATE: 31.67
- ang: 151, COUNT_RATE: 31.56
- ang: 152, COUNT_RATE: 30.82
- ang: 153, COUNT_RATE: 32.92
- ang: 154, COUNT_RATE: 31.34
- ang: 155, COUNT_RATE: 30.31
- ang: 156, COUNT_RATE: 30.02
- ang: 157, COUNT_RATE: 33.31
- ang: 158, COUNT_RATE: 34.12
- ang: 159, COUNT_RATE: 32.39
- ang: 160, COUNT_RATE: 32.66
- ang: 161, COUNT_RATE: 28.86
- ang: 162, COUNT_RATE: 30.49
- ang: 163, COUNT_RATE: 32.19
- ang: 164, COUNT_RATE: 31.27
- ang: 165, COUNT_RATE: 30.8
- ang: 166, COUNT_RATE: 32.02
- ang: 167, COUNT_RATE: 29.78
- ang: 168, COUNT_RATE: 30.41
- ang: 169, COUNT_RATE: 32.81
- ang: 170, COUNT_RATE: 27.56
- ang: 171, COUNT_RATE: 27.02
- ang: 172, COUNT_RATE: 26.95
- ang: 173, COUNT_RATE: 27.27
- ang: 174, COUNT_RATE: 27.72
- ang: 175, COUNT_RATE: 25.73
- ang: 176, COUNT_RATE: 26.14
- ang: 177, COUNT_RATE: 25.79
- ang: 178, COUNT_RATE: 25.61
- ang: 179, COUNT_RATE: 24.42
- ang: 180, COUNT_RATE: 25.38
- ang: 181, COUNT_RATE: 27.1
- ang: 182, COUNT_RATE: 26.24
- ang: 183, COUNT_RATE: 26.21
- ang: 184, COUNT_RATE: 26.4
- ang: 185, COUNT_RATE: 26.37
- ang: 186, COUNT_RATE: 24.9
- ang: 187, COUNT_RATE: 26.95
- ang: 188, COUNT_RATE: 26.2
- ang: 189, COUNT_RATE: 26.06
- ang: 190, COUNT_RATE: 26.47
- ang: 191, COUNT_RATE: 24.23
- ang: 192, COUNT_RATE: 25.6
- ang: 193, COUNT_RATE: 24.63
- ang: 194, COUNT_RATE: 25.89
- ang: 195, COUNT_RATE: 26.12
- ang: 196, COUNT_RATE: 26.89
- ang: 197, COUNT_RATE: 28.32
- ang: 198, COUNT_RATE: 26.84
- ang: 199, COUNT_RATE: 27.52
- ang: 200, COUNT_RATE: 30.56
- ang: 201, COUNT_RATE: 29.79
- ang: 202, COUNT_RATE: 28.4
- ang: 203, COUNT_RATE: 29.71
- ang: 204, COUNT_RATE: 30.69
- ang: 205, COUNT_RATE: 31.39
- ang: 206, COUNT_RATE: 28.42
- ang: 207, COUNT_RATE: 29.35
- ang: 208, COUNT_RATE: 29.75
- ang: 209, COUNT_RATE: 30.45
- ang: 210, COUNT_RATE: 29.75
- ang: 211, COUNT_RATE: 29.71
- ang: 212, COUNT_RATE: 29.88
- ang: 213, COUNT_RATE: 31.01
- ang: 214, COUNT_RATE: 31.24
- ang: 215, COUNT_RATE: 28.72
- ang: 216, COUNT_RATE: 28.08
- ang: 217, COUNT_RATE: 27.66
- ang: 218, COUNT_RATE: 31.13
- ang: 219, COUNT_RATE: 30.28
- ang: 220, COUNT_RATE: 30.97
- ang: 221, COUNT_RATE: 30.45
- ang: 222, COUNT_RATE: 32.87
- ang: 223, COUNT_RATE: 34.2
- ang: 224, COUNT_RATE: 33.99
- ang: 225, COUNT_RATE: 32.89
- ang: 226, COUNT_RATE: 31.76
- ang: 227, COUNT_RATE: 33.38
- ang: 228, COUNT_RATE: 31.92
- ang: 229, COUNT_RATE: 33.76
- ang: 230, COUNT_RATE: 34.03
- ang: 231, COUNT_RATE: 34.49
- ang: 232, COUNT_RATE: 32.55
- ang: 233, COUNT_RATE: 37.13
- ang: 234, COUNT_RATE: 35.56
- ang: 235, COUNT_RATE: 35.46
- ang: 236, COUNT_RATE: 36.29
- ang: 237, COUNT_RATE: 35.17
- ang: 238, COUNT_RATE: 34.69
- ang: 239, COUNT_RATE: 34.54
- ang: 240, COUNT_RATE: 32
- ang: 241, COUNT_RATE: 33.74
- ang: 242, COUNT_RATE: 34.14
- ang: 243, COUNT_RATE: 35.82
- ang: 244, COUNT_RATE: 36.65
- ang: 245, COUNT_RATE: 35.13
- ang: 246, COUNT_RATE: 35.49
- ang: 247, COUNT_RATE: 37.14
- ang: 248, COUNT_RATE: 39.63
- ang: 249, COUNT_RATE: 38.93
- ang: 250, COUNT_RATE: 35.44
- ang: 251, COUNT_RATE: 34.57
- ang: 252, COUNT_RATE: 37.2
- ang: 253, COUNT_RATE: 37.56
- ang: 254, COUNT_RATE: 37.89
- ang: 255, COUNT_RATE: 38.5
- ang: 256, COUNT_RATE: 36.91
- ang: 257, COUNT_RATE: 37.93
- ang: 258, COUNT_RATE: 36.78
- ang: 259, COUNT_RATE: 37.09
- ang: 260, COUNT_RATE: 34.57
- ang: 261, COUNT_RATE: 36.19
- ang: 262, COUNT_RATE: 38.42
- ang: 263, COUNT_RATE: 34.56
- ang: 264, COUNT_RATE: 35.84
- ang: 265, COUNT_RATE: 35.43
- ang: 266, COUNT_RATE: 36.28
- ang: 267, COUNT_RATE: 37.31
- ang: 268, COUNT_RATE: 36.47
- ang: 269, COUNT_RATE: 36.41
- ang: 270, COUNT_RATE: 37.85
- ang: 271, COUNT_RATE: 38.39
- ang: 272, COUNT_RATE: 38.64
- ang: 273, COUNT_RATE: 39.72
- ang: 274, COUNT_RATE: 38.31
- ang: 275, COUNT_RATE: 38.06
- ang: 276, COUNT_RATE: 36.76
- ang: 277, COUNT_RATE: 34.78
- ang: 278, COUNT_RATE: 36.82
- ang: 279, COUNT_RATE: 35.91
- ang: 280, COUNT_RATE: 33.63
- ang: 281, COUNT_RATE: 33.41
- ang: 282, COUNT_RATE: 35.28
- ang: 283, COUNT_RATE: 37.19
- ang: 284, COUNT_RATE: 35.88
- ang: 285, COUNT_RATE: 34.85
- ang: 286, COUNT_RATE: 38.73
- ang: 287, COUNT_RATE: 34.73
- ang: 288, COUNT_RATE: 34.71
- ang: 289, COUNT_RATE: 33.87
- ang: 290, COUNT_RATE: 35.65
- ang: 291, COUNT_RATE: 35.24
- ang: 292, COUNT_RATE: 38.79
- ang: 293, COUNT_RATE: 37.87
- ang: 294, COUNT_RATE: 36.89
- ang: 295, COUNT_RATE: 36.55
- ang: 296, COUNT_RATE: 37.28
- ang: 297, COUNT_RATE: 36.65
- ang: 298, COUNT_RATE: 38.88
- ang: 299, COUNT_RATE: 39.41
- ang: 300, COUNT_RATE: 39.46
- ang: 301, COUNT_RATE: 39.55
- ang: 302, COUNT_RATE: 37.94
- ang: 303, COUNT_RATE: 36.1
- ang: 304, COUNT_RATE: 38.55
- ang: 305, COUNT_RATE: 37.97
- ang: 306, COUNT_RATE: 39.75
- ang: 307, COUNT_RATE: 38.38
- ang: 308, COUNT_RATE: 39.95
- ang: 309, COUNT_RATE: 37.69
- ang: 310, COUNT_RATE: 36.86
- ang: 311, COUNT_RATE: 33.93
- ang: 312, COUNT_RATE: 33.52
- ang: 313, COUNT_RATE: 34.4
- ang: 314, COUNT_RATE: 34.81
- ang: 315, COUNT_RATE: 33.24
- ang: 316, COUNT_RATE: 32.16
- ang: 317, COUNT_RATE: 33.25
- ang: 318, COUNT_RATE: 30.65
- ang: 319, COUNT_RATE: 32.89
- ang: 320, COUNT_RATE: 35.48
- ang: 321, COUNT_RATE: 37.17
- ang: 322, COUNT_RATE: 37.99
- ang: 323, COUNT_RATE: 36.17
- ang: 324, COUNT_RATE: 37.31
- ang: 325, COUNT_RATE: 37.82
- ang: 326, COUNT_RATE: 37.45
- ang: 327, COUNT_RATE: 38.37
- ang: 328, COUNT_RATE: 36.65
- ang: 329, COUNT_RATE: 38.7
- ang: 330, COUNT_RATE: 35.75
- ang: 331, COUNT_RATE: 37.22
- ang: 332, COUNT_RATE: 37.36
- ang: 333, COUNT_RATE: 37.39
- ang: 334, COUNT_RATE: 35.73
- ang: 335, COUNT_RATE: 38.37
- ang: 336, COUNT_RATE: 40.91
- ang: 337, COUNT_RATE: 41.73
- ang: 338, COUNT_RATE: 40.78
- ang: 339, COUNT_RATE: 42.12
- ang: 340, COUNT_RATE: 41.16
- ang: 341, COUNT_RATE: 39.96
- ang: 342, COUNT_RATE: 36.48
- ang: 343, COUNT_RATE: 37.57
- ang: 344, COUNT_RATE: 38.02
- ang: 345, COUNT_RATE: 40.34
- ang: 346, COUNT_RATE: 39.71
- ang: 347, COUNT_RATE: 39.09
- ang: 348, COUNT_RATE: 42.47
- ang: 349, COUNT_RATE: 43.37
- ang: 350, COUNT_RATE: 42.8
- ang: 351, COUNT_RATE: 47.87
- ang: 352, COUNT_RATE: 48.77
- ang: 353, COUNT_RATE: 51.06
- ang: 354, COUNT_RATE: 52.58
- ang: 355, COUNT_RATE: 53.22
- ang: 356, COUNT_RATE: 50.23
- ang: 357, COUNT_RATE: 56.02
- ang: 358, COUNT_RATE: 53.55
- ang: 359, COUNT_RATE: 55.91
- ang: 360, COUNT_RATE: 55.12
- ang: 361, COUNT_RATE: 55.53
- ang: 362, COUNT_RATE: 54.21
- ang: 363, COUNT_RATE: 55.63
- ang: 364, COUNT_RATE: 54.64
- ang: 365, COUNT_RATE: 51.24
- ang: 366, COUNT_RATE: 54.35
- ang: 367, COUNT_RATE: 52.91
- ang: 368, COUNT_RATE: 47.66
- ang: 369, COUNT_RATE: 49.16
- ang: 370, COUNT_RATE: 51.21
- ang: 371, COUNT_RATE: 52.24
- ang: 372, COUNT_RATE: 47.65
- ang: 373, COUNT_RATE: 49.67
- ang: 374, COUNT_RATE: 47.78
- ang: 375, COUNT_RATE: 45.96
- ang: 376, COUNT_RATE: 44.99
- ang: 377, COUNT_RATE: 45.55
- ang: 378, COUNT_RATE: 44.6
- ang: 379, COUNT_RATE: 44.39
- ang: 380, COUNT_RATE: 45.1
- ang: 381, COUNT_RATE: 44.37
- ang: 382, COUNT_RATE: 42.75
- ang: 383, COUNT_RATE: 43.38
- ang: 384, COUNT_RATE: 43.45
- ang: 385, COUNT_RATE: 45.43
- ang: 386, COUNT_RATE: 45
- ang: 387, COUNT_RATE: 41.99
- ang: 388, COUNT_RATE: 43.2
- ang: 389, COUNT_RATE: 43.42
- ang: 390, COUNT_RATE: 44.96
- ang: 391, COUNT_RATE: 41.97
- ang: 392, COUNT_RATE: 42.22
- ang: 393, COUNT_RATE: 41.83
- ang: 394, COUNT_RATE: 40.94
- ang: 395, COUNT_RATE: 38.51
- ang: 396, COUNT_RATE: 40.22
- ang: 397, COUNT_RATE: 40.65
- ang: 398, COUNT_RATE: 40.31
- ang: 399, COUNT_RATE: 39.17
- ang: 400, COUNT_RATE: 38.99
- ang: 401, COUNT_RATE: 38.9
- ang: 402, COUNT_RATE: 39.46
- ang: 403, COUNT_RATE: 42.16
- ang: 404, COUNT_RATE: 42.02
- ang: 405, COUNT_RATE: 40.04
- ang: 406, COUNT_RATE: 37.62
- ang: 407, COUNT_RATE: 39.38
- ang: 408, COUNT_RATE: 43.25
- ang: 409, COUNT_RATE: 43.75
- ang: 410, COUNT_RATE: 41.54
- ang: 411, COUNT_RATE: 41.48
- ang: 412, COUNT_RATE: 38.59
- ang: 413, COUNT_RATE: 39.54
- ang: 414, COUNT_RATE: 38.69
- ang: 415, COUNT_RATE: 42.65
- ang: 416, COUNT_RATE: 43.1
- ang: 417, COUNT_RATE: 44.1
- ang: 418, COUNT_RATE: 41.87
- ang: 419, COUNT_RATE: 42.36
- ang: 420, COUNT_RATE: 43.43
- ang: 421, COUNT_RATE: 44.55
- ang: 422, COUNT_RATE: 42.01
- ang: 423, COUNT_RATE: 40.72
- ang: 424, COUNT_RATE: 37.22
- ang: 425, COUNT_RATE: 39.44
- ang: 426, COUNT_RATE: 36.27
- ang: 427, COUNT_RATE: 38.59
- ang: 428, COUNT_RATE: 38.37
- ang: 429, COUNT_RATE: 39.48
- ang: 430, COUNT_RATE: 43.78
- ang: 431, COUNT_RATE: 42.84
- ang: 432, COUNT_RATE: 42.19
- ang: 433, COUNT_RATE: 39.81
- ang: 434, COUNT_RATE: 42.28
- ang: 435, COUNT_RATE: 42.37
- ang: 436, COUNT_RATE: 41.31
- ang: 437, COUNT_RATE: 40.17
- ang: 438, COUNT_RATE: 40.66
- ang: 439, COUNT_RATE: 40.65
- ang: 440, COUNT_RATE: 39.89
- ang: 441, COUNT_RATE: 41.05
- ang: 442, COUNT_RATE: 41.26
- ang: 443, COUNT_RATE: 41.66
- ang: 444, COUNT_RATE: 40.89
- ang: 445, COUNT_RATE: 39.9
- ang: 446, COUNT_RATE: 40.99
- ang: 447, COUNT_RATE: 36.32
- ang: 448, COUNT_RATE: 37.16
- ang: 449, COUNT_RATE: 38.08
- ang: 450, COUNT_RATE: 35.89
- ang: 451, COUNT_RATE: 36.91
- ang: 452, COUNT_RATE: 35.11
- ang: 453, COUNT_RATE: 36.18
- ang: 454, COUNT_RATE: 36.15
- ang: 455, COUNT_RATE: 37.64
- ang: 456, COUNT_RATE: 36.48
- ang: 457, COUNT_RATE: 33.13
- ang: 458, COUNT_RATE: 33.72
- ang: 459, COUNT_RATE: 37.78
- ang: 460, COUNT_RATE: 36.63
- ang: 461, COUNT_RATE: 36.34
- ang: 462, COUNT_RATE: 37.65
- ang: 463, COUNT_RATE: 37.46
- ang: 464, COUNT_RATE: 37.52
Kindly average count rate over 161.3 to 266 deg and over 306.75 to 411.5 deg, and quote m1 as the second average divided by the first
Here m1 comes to 1.36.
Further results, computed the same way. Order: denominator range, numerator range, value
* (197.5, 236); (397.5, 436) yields 1.31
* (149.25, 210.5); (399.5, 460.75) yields 1.39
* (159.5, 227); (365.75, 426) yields 1.50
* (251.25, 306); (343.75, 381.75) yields 1.32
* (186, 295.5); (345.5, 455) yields 1.30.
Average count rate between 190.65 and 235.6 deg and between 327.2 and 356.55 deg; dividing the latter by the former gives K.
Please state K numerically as 1.4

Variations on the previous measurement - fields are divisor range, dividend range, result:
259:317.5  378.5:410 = 1.15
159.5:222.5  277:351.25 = 1.31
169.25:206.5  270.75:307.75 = 1.37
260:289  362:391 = 1.30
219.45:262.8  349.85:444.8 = 1.26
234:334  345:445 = 1.21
